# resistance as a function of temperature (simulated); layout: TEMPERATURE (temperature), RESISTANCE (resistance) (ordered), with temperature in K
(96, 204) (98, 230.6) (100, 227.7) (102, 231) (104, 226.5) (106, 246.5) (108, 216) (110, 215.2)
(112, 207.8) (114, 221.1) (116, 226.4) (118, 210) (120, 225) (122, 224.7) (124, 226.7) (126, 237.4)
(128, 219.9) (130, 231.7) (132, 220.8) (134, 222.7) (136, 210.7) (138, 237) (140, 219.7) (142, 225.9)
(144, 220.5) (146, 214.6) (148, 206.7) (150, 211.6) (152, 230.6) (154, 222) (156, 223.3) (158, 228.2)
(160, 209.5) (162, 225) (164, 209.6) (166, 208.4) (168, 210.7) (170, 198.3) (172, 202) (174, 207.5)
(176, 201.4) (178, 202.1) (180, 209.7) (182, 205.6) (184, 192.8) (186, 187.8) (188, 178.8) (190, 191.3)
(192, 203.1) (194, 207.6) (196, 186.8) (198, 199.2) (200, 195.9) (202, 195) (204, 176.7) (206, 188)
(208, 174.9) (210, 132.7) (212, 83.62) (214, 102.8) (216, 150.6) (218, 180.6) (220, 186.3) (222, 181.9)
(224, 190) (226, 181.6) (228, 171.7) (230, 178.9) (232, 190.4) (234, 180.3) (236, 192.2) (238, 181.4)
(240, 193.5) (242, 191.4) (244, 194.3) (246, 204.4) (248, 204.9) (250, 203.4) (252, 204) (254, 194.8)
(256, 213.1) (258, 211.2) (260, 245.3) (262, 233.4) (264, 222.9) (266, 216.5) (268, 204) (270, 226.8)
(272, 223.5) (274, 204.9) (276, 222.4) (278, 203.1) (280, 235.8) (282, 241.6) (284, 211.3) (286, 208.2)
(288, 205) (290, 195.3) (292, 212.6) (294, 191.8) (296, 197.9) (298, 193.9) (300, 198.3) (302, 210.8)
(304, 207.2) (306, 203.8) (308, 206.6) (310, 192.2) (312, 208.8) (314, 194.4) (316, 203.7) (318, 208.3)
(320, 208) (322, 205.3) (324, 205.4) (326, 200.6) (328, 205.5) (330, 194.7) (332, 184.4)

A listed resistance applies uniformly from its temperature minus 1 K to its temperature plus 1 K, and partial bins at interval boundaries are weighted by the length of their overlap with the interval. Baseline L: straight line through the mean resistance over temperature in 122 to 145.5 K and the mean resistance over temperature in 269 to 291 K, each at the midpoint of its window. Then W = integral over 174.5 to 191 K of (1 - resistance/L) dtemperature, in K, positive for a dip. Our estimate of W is 1.9 K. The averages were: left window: 225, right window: 216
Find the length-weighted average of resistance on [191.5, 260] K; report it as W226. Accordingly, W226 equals 184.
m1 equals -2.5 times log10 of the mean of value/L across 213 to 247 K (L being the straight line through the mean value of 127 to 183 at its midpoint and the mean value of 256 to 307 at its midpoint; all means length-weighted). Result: 0.19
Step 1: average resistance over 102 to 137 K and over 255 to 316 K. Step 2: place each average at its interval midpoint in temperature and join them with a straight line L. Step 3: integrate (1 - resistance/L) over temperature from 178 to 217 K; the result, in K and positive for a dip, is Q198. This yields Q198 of 7.2 K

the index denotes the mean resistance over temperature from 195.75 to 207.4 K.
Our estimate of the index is 190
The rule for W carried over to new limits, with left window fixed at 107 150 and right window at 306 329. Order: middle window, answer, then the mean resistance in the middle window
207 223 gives 4.79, 149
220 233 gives 1.79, 183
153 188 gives 1.51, 208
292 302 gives 0.33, 199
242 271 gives -0.41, 212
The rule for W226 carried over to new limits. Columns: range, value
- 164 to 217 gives 185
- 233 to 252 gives 195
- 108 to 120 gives 217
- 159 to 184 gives 207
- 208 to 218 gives 129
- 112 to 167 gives 221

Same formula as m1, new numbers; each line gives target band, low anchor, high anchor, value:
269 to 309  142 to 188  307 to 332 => -0.03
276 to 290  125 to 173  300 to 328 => -0.05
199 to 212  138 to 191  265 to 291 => 0.24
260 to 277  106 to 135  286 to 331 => -0.07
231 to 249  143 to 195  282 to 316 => 0.07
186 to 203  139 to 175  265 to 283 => 0.12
